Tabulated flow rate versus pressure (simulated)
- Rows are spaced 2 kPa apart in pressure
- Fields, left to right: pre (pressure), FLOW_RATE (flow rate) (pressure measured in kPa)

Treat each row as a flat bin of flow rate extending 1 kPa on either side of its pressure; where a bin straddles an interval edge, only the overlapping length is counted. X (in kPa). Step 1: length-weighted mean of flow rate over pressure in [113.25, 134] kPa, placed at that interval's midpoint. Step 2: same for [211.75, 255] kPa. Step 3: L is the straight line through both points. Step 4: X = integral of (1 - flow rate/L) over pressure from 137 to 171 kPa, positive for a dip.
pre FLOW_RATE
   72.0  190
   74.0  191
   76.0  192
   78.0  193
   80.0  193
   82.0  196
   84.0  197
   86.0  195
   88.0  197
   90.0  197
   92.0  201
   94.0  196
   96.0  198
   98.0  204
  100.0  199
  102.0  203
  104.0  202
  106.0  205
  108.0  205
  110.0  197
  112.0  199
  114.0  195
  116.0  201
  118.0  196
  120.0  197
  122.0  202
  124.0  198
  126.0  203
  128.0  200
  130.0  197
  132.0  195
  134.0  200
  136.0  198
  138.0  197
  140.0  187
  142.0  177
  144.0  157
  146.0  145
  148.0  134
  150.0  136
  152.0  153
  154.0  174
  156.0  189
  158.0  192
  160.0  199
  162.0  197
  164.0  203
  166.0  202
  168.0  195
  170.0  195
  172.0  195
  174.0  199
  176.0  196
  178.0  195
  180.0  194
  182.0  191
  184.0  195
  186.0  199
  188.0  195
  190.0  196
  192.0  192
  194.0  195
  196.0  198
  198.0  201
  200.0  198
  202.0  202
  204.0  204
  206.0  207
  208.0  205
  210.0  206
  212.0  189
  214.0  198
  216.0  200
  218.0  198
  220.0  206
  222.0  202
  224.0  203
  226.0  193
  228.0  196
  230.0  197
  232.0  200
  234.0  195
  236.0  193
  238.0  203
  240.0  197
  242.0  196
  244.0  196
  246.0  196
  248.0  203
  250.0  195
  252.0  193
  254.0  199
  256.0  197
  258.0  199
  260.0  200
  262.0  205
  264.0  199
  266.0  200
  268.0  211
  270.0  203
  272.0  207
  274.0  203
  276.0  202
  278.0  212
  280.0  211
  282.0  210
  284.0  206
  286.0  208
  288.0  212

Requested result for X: 3.4 kPa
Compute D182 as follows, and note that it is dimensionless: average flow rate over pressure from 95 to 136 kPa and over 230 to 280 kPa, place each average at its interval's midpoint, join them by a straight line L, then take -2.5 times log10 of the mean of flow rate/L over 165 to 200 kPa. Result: 0.02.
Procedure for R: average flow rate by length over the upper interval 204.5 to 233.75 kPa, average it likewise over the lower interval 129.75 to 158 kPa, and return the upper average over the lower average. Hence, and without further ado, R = 1.15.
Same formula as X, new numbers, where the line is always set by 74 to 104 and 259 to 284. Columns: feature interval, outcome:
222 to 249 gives 0.8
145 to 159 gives 2.8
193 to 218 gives 0.3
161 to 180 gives 0.3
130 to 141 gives 0.2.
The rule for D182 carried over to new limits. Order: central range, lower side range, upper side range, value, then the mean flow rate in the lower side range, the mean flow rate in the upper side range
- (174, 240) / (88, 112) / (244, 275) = 0.01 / 200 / 201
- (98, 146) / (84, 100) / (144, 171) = -0.04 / 198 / 177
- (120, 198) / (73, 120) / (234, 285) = 0.06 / 198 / 201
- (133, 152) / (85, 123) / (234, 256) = 0.17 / 199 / 197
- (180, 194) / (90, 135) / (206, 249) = 0.02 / 200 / 199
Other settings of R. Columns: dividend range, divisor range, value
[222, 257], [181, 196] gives 1.01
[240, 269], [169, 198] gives 1.02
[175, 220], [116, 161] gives 1.08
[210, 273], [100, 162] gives 1.06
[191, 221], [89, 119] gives 1.00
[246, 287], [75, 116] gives 1.02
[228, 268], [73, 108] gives 1.00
